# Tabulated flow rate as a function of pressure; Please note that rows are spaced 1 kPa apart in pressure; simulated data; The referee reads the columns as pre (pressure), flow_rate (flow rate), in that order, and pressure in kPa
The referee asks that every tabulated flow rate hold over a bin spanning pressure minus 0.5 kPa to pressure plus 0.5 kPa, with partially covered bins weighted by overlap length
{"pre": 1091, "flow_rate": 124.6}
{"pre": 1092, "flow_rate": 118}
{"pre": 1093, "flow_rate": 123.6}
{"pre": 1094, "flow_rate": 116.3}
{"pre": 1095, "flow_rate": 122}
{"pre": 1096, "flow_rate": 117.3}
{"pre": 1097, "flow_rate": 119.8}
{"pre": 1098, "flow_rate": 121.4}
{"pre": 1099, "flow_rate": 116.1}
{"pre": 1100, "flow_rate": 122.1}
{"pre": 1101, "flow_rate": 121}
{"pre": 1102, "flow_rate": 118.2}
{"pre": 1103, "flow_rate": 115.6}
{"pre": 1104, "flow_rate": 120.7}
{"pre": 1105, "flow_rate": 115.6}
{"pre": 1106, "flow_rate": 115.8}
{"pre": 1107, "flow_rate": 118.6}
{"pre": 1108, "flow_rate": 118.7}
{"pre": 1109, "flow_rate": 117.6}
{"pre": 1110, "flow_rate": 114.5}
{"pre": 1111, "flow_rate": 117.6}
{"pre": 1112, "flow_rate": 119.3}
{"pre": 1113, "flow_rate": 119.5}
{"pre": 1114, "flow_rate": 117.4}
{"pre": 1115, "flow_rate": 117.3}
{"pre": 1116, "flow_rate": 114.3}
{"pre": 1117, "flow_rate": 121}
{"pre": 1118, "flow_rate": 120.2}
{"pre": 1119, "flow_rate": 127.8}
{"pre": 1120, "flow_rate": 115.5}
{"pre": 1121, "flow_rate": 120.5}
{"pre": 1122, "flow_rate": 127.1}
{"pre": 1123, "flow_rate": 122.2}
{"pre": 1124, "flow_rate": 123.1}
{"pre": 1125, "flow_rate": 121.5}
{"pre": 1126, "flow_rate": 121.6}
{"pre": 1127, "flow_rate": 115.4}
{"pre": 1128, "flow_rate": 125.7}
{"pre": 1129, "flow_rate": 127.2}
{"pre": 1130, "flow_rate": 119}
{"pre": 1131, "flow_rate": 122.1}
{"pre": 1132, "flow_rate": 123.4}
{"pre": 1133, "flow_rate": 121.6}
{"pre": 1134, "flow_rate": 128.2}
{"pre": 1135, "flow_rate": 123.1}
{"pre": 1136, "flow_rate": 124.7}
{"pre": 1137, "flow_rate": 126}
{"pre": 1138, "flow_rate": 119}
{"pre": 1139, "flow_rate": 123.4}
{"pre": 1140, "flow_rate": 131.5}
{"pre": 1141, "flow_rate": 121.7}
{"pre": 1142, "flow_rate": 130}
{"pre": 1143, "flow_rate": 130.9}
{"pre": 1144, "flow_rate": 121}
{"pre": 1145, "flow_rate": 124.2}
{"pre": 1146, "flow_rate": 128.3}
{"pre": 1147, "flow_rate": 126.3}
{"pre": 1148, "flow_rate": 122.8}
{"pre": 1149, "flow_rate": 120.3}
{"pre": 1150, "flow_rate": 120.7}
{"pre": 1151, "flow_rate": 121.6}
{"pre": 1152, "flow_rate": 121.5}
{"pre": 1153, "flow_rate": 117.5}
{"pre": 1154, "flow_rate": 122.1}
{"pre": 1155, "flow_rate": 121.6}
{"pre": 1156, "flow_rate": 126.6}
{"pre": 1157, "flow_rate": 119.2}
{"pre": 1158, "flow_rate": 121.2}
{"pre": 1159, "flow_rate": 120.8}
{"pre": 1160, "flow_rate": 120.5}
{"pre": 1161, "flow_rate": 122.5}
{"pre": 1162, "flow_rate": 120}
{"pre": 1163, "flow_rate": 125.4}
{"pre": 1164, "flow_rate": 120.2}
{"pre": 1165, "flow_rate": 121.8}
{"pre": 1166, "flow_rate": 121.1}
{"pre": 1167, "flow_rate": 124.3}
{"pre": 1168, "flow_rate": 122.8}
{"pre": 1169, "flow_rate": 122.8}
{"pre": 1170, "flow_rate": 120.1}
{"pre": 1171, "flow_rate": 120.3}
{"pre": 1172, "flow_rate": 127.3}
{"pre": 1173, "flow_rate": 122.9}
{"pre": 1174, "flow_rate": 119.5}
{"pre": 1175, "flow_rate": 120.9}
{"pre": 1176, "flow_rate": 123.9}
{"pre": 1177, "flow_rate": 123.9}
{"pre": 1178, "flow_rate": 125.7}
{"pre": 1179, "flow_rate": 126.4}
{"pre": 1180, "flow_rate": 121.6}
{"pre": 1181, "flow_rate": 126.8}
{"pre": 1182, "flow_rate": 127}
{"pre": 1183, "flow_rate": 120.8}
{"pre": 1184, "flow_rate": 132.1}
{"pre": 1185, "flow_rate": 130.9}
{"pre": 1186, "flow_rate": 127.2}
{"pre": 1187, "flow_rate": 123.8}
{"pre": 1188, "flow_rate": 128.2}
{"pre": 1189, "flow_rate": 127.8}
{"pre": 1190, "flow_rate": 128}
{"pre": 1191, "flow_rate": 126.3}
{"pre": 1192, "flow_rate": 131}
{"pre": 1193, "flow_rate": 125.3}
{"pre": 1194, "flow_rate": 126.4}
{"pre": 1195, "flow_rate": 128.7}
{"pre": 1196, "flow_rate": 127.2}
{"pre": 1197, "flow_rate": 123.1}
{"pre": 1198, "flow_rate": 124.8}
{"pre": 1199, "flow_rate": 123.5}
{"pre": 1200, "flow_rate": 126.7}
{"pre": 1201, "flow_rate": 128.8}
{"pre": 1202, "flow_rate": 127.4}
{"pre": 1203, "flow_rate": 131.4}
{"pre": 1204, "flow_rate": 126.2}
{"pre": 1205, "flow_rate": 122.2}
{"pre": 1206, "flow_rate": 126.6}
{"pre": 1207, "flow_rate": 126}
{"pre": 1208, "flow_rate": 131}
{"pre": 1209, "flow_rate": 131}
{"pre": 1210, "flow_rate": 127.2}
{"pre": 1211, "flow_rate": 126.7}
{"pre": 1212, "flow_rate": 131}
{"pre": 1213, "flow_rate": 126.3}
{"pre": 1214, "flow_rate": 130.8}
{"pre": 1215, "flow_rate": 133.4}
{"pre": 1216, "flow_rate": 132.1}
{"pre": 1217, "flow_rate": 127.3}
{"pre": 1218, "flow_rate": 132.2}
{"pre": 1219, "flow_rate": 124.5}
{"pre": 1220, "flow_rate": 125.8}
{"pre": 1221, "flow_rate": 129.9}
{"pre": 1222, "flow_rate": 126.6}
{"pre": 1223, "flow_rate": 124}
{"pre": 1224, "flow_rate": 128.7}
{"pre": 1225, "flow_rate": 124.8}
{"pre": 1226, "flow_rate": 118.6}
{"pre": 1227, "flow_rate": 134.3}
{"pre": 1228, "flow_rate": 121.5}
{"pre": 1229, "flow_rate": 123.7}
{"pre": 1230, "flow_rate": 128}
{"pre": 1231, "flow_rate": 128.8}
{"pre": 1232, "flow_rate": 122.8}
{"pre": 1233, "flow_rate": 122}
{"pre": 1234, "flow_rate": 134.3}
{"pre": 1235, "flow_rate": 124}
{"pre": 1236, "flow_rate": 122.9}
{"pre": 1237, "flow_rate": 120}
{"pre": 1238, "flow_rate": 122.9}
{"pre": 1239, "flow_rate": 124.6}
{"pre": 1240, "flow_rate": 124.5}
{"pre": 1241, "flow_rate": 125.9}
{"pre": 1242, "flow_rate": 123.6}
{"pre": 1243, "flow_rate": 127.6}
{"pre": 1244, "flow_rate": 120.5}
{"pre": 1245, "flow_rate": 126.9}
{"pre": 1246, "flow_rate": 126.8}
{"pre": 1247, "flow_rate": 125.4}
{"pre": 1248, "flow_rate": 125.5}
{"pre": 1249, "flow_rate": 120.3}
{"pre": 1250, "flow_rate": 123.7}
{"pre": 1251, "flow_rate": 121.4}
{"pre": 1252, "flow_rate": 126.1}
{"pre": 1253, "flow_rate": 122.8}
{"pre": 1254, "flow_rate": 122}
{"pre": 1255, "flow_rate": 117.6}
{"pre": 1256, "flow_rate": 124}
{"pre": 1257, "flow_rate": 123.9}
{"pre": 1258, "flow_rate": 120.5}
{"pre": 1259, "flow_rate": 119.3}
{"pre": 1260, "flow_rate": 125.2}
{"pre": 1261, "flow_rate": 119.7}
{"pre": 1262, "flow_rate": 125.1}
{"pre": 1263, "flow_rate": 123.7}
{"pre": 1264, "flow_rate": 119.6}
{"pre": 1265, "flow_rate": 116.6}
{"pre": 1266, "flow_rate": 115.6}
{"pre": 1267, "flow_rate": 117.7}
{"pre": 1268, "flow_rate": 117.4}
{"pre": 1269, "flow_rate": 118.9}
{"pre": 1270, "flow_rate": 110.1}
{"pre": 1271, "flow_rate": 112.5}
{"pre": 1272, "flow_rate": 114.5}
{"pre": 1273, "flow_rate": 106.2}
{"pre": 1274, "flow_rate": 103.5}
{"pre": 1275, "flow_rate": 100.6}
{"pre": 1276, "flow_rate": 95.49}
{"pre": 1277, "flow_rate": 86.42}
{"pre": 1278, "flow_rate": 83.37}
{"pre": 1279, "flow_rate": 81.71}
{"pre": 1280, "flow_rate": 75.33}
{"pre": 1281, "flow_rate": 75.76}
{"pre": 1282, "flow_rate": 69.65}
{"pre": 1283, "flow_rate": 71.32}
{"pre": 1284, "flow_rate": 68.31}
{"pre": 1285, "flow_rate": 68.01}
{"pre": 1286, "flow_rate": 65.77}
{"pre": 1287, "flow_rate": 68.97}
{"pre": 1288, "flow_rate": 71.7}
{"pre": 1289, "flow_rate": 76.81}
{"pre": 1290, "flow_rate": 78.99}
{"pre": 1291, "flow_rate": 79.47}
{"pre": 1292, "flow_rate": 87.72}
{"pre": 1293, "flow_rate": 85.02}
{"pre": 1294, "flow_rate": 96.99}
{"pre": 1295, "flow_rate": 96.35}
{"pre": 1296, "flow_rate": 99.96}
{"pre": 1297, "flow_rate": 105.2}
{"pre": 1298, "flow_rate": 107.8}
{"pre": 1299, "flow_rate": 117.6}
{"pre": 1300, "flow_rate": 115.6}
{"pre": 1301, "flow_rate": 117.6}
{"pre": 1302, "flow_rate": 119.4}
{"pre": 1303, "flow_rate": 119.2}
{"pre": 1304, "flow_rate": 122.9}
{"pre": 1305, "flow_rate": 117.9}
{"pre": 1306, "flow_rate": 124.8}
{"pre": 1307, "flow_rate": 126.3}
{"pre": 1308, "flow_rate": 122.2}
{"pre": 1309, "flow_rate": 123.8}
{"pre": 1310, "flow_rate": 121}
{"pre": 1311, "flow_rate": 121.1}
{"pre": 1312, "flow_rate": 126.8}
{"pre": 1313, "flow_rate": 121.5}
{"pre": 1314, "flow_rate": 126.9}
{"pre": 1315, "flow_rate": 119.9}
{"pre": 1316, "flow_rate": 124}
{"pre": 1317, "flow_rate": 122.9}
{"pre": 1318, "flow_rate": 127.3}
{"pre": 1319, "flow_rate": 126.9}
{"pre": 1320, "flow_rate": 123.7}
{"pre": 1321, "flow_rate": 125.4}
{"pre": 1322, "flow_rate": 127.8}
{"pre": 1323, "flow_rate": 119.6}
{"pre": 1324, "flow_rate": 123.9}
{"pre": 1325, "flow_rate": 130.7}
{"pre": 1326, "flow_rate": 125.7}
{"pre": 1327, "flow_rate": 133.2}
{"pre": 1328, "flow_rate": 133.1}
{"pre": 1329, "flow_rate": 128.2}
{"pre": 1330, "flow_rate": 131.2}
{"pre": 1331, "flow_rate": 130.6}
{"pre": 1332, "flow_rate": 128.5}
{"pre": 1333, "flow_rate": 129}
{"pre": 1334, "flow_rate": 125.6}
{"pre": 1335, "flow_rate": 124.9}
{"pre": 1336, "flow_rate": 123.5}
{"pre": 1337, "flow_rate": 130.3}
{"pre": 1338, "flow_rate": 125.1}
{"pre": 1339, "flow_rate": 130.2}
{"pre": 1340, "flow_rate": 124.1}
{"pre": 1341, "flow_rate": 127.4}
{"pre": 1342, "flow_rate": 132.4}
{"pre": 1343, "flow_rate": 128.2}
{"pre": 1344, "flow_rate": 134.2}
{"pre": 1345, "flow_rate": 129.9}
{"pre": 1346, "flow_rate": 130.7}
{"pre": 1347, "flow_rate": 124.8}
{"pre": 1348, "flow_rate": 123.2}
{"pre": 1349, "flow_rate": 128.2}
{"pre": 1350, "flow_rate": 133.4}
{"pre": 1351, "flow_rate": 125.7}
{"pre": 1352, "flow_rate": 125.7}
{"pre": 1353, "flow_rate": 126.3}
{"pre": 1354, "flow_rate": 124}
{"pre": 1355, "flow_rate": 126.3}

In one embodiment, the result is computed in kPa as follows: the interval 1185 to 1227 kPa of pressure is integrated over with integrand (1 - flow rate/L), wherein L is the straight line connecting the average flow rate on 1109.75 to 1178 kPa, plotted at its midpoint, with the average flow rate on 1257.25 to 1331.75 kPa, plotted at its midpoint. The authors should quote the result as -3.77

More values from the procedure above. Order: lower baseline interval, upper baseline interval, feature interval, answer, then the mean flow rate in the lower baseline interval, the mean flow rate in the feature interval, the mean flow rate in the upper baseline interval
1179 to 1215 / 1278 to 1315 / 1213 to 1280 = -3.9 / 127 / 120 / 99.4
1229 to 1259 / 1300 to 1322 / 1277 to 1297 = 7.0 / 124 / 79.9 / 123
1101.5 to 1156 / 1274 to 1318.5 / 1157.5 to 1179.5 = -1.1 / 122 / 122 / 101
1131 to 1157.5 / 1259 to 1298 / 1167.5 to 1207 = -3.7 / 124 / 126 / 96.1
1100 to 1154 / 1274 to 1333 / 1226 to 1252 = -2.8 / 122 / 125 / 107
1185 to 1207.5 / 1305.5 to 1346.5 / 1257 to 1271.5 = 0.9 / 127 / 119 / 127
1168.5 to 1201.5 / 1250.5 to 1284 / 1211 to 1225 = -1.2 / 125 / 128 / 108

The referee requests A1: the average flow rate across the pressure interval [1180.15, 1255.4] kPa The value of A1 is 126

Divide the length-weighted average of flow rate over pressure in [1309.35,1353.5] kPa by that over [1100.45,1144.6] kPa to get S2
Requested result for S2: 1.05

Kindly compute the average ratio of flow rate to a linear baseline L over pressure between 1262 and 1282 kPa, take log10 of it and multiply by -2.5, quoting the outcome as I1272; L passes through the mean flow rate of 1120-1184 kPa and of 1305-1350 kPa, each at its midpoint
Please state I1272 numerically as 0.21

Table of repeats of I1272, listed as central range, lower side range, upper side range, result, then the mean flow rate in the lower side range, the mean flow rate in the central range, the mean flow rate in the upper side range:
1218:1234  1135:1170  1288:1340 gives -0.048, 123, 126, 118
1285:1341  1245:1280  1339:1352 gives 0.073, 115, 115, 128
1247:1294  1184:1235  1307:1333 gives 0.230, 127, 102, 126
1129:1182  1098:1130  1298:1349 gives -0.021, 120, 123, 125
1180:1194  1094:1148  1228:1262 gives -0.038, 121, 127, 124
